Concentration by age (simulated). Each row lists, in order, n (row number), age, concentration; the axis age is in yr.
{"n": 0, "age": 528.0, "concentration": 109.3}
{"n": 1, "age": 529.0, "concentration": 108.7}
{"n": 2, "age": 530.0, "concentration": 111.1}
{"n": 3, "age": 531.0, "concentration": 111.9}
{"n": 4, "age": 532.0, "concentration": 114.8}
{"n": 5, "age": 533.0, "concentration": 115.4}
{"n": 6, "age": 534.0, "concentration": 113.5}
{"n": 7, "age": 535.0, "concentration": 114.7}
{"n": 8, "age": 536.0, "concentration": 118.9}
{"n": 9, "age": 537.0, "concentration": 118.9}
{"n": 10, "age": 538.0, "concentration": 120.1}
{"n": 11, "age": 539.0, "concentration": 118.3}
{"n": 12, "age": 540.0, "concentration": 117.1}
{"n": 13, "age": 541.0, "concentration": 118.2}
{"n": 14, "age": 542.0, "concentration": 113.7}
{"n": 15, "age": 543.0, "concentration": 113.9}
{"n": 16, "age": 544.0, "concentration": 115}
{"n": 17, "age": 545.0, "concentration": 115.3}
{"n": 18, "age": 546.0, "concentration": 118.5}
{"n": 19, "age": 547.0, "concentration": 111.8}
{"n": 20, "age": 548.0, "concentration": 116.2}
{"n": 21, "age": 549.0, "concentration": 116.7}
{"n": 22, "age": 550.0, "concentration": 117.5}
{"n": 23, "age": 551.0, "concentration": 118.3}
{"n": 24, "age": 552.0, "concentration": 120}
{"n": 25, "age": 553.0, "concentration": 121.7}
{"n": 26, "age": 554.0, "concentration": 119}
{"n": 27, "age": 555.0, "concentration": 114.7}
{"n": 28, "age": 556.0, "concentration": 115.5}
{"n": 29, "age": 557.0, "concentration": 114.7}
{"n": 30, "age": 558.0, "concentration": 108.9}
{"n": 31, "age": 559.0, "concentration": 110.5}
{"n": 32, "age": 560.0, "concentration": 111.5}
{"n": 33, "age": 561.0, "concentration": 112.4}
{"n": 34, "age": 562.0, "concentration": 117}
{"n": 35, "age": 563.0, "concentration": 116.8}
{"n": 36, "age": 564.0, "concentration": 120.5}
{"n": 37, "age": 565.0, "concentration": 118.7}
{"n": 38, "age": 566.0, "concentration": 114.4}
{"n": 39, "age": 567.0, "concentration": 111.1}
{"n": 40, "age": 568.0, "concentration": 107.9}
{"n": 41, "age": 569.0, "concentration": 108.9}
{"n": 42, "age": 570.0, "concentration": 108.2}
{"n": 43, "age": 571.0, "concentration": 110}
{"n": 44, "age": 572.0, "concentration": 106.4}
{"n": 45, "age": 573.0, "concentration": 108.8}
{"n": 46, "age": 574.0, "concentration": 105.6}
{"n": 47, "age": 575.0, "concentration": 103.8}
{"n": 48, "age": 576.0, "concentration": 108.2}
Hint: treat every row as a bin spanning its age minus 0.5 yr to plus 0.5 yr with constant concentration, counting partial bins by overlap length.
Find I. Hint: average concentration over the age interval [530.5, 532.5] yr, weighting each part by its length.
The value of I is 113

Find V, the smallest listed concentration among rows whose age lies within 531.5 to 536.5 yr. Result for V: 113.5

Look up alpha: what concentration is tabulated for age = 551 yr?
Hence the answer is 118.3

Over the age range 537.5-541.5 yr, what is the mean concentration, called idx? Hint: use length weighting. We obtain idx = 118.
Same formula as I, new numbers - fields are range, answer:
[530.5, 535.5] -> 114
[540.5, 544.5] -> 115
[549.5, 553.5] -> 119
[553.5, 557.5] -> 116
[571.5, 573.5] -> 108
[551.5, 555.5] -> 119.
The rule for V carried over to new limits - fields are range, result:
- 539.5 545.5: 113.7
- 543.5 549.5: 111.8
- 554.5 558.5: 108.9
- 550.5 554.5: 118.3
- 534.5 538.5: 114.7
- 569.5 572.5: 106.4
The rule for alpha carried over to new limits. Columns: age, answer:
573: 108.8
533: 115.4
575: 103.8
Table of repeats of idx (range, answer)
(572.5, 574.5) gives 107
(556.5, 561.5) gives 112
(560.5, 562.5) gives 115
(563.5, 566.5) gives 118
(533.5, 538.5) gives 117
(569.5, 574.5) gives 108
